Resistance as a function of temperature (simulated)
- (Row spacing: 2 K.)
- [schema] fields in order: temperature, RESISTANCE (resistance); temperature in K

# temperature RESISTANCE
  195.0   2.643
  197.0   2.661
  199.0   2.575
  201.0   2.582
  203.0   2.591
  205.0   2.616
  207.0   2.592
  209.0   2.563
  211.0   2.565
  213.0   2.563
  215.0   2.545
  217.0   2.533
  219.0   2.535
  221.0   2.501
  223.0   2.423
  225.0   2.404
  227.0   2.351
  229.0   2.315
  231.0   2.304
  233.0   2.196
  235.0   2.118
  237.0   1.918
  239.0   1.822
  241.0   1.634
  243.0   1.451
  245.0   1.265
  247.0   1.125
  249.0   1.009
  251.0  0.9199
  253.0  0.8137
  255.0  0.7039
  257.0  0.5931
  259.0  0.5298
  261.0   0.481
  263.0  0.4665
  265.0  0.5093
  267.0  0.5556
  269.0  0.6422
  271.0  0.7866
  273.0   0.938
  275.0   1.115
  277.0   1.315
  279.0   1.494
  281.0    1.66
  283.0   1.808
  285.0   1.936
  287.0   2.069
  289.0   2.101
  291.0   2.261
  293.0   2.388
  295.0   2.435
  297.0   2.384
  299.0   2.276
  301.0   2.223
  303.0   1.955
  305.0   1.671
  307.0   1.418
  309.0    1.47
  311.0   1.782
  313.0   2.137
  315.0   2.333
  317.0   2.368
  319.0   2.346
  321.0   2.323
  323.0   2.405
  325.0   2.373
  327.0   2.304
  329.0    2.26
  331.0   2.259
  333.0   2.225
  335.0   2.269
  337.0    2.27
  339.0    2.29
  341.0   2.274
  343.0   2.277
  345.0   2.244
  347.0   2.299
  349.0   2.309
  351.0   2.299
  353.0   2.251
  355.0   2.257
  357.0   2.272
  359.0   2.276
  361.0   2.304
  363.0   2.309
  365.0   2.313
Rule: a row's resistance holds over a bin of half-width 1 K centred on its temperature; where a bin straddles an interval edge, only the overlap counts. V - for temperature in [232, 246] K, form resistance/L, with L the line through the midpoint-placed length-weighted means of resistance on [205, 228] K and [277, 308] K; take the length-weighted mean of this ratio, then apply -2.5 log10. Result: 0.311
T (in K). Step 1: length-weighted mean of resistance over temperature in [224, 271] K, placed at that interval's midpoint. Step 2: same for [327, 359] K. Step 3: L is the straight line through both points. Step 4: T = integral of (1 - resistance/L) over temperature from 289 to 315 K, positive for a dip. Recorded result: -2.9 K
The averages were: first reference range 1.3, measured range 2.05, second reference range 2.27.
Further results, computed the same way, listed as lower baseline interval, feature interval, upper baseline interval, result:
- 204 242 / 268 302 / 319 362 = 8.2 K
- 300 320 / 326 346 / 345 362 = -1.0 K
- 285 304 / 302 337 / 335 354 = 2.1 K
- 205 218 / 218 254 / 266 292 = 5.9 K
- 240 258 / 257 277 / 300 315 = 9.4 K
